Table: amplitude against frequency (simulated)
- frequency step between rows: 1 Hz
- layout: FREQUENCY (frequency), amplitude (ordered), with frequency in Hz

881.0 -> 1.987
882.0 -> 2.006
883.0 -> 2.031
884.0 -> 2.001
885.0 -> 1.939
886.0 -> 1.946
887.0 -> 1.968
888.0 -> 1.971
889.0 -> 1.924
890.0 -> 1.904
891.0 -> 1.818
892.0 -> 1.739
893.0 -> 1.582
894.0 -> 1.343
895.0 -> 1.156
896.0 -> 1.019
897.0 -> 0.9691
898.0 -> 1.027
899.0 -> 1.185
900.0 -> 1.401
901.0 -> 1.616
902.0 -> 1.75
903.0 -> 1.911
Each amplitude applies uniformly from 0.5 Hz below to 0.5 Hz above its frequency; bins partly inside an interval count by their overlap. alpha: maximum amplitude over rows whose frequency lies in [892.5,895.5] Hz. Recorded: 1.582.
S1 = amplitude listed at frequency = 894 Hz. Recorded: 1.343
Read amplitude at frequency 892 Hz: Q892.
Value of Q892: 1.739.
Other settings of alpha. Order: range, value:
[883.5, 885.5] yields 2.001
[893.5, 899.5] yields 1.343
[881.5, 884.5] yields 2.031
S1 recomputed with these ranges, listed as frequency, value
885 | 1.939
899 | 1.185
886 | 1.946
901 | 1.616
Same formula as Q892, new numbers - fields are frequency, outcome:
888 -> 1.971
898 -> 1.027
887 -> 1.968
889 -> 1.924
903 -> 1.911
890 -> 1.904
